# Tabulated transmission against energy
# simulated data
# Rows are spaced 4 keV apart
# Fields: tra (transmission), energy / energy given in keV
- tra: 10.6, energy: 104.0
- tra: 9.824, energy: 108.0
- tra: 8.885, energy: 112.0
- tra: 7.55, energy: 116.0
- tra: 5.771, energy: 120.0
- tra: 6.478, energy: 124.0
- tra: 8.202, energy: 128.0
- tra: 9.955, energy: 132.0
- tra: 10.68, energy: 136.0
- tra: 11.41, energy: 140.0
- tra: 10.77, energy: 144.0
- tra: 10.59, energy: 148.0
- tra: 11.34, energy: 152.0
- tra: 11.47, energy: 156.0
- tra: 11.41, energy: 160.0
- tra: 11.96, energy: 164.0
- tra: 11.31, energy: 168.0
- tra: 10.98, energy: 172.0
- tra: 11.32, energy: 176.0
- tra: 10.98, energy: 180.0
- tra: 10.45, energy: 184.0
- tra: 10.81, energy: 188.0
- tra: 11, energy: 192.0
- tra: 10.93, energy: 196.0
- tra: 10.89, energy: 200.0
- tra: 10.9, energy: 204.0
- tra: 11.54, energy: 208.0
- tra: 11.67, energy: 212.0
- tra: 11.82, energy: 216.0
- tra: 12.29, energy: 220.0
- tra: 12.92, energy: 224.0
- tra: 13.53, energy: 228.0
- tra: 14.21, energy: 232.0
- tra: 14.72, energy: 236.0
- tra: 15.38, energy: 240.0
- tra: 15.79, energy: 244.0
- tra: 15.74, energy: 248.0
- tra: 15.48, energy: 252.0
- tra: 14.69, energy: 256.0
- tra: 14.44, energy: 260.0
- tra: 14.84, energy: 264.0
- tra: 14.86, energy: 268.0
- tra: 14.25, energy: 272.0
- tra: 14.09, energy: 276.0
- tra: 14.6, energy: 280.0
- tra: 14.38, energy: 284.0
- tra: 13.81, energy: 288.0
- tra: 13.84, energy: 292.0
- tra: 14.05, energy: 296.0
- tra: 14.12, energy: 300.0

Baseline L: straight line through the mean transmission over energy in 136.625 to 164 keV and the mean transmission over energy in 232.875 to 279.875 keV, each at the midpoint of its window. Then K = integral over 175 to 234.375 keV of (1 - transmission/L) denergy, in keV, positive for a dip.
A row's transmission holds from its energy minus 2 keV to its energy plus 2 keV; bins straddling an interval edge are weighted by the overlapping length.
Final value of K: 6.4 keV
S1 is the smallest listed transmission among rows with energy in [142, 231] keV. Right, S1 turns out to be 10.45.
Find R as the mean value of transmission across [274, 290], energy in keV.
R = 14.2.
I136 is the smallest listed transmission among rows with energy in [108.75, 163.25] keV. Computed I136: 5.771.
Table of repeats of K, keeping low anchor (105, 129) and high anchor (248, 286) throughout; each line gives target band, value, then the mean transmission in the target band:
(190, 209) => 1.0 keV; 11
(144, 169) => -4.2 keV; 11.3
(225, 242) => -1.5 keV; 14.4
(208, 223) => 0.5 keV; 11.9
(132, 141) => -2.0 keV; 10.8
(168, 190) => -0.5 keV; 10.9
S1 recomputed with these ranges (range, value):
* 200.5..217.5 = 10.9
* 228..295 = 13.53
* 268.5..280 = 14.09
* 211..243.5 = 11.67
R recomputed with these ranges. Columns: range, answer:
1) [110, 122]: 7.4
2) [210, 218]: 11.7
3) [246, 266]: 15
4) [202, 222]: 11.6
